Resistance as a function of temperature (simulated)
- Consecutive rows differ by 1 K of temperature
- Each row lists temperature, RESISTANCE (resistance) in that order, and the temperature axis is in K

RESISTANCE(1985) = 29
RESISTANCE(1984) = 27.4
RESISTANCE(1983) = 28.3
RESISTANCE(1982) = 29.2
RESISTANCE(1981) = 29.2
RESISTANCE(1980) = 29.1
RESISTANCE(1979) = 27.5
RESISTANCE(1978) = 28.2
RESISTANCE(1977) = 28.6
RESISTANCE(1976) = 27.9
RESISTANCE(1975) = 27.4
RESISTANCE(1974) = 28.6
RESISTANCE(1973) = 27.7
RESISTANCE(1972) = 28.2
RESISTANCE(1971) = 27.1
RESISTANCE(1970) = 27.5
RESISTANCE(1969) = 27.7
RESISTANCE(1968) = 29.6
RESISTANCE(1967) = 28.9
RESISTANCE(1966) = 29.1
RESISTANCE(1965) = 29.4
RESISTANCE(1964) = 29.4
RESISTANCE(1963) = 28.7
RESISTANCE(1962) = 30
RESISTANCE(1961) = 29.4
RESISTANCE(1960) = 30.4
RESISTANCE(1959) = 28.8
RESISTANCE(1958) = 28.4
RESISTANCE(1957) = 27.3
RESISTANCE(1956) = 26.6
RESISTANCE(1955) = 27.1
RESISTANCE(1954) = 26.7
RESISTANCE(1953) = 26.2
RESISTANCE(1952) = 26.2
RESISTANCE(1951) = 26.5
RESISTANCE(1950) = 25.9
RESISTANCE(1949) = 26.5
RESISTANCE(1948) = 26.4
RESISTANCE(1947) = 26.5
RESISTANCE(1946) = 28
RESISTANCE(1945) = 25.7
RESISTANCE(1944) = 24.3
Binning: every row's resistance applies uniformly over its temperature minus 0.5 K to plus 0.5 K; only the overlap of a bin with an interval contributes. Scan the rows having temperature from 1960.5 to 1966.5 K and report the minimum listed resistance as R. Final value 28.7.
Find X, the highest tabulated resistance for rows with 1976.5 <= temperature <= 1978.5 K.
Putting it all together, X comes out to 28.6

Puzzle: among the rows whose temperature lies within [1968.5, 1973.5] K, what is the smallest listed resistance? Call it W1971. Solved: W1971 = 27.1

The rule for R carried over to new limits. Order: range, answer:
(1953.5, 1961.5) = 26.6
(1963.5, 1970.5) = 27.5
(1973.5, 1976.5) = 27.4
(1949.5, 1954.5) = 25.9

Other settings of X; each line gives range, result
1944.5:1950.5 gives 28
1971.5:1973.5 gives 28.2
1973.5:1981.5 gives 29.2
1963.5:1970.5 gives 29.6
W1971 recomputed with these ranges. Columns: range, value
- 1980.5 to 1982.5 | 29.2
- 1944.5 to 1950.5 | 25.7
